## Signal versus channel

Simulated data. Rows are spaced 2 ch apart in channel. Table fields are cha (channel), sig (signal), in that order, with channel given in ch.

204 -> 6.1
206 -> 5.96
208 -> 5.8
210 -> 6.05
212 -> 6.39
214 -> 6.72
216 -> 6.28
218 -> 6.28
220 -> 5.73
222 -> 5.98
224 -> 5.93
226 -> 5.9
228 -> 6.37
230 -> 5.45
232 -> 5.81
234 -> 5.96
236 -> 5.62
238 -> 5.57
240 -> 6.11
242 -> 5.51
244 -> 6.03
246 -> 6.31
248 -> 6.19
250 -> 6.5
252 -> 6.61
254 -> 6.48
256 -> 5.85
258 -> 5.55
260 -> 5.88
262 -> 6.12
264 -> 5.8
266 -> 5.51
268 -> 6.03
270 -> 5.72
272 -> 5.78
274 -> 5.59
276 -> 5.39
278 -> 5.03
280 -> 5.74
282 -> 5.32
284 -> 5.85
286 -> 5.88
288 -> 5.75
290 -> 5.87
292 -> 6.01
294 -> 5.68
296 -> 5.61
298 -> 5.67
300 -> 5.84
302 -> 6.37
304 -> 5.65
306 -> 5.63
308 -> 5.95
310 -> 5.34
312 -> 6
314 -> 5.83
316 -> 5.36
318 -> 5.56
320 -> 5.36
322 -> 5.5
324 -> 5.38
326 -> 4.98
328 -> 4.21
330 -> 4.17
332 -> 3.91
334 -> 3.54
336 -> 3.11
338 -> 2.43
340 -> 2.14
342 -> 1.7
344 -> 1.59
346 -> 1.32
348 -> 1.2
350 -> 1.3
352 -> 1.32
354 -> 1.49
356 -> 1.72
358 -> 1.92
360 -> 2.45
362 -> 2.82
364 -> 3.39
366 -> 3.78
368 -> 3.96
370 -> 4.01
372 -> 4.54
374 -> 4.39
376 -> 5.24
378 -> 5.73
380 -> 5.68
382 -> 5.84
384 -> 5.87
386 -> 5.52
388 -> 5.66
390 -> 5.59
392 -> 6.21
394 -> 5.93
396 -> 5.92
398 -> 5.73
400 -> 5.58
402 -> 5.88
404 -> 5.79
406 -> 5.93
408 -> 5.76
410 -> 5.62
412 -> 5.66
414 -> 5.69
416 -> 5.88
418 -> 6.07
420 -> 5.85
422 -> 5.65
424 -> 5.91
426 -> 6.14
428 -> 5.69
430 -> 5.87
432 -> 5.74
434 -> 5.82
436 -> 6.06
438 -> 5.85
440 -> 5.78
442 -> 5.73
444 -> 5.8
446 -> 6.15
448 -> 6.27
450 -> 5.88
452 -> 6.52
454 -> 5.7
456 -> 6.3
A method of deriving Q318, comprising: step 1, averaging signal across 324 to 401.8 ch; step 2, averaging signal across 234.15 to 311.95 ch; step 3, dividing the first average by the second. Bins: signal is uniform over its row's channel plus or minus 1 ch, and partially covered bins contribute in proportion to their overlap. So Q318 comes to 0.7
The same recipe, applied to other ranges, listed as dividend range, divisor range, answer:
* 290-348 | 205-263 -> 0.76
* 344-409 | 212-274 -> 0.71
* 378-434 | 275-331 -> 1.05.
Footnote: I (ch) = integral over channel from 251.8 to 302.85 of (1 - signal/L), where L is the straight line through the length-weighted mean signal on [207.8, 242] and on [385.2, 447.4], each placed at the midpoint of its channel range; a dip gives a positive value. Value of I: 1.31 ch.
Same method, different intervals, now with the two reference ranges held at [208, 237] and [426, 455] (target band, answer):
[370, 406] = 2.4 ch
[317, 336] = 4.2 ch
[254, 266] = 0.3 ch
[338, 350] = 8.7 ch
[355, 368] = 6.9 ch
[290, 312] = 0.7 ch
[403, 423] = 0.5 ch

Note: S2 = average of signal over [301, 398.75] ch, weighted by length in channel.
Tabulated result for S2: 4.25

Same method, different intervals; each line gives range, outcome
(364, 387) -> 4.89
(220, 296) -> 5.85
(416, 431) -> 5.88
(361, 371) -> 3.59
